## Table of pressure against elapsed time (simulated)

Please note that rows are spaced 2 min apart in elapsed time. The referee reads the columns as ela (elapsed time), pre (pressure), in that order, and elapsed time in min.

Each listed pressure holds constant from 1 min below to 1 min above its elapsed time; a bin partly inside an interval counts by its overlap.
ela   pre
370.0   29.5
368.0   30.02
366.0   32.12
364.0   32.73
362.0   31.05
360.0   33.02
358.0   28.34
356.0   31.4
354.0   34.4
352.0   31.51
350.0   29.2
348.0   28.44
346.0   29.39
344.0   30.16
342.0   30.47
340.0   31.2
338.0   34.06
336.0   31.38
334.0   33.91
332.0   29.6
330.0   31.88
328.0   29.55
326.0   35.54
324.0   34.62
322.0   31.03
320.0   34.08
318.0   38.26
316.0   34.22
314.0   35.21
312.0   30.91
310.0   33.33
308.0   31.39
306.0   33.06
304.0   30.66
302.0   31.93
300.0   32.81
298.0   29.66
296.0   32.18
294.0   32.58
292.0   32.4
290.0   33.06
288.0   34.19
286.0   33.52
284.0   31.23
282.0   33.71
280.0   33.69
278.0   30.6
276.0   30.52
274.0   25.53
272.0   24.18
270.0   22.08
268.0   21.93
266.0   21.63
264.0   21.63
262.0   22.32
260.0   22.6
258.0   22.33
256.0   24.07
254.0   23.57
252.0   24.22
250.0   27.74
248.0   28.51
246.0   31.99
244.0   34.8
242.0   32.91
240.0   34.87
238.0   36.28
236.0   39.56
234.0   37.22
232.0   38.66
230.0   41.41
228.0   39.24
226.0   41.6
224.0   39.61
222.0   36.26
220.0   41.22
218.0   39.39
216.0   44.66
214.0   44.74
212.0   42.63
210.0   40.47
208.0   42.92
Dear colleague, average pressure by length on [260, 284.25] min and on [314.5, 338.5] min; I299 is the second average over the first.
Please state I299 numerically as 1.3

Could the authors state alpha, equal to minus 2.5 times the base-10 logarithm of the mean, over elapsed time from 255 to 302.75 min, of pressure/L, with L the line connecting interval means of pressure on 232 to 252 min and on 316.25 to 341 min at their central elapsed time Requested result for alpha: 0.175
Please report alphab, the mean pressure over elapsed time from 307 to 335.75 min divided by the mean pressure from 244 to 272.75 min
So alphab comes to 1.35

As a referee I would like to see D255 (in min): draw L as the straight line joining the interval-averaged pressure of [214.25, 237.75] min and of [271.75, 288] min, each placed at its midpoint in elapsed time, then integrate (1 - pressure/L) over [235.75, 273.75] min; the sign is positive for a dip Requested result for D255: 9.0 min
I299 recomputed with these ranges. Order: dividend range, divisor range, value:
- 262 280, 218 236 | 0.64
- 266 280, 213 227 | 0.63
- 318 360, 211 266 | 0.94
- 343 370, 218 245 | 0.81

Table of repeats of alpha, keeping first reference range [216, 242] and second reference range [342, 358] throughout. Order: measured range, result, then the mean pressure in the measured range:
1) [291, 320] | 0.023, 32.8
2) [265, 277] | 0.422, 24.3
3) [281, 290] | 0.056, 33.2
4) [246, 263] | 0.433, 24.9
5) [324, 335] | -0.014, 32.3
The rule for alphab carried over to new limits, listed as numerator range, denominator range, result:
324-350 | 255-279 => 1.30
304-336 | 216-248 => 0.88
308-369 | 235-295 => 1.11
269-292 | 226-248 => 0.83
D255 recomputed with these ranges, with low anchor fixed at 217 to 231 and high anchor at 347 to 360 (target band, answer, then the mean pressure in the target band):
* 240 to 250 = 1.7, 31.9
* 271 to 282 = 2.1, 29.3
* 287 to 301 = 1.0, 32.4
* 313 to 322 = -0.5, 35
